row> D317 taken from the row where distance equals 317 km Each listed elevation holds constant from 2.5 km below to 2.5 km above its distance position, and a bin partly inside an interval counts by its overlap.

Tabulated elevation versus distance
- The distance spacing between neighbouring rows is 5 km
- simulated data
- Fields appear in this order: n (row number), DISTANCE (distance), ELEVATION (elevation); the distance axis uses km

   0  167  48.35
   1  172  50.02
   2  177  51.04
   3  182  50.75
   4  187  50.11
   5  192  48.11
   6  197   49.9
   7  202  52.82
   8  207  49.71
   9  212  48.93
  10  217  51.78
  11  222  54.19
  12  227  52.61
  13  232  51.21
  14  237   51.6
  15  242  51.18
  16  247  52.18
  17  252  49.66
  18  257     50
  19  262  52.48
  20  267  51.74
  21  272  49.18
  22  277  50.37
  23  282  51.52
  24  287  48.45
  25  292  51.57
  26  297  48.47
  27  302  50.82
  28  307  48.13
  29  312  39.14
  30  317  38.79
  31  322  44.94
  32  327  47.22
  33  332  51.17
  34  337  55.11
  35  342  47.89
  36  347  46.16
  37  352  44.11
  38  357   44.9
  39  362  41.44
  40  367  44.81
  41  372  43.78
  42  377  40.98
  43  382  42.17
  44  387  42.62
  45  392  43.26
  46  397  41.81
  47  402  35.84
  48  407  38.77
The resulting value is 38.79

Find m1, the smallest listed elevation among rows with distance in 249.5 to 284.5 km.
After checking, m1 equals 49.18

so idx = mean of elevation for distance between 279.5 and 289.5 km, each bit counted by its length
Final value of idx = 50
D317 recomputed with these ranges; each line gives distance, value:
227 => 52.61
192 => 48.11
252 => 49.66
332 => 51.17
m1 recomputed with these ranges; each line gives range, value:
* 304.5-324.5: 38.79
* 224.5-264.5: 49.66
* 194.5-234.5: 48.93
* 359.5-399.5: 40.98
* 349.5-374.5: 41.44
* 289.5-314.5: 39.14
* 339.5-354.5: 44.11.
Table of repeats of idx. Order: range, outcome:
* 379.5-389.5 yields 42.4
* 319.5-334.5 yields 47.8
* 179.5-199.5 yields 49.7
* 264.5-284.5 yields 50.7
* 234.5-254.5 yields 51.2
